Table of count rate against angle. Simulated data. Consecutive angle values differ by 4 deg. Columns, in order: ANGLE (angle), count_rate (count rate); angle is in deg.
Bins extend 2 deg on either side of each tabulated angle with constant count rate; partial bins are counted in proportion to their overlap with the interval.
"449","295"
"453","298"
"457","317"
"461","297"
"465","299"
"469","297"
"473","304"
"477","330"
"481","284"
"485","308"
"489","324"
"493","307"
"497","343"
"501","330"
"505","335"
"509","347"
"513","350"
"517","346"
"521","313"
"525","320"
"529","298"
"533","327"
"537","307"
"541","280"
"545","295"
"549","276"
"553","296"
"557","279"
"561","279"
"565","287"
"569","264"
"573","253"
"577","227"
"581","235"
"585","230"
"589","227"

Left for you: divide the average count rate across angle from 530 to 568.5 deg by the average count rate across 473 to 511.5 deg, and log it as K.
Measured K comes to 0.90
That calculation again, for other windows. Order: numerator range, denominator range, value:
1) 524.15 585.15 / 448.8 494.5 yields 0.91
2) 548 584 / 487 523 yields 0.80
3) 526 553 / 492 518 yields 0.88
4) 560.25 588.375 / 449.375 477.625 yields 0.83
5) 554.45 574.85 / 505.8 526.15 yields 0.81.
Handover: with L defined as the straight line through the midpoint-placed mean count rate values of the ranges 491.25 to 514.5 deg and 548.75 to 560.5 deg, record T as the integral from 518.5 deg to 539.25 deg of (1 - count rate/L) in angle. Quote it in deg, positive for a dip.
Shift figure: -0.3 deg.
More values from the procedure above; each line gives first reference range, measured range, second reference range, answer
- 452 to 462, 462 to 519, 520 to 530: -2.4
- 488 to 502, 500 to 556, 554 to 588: -3.5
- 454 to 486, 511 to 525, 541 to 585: -2.4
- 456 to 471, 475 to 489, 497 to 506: 0.4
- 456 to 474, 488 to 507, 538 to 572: -2.1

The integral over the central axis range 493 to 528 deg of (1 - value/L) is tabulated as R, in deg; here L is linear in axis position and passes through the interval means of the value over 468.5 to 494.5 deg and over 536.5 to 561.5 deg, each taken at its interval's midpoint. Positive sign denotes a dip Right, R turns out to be -3.9 deg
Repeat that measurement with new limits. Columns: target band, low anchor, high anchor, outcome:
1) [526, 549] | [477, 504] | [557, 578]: -1.1 deg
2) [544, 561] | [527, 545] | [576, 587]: -0.6 deg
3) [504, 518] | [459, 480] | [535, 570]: -2.4 deg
